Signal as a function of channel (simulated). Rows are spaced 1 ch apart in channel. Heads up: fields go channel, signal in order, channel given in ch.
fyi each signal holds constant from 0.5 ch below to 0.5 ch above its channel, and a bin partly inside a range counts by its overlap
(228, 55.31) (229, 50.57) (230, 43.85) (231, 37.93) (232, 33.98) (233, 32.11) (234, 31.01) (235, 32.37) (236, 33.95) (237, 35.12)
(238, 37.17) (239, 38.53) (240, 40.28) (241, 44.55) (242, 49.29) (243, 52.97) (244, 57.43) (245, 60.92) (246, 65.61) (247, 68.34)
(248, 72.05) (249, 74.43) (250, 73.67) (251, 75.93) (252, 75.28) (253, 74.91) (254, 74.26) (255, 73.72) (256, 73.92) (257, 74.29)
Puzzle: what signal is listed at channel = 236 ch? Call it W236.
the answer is 33.95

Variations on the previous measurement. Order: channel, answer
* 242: 49.29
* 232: 33.98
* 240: 40.28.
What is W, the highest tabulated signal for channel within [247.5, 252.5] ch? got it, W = 75.93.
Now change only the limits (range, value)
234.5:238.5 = 37.17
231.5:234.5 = 33.98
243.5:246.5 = 65.61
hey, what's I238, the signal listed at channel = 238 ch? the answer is 37.17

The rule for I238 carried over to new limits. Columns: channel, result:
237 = 35.12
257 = 74.29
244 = 57.43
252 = 75.28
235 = 32.37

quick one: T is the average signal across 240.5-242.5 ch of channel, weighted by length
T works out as 46.9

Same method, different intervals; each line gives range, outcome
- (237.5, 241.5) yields 40.1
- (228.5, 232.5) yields 41.6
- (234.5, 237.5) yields 33.8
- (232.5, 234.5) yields 31.6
